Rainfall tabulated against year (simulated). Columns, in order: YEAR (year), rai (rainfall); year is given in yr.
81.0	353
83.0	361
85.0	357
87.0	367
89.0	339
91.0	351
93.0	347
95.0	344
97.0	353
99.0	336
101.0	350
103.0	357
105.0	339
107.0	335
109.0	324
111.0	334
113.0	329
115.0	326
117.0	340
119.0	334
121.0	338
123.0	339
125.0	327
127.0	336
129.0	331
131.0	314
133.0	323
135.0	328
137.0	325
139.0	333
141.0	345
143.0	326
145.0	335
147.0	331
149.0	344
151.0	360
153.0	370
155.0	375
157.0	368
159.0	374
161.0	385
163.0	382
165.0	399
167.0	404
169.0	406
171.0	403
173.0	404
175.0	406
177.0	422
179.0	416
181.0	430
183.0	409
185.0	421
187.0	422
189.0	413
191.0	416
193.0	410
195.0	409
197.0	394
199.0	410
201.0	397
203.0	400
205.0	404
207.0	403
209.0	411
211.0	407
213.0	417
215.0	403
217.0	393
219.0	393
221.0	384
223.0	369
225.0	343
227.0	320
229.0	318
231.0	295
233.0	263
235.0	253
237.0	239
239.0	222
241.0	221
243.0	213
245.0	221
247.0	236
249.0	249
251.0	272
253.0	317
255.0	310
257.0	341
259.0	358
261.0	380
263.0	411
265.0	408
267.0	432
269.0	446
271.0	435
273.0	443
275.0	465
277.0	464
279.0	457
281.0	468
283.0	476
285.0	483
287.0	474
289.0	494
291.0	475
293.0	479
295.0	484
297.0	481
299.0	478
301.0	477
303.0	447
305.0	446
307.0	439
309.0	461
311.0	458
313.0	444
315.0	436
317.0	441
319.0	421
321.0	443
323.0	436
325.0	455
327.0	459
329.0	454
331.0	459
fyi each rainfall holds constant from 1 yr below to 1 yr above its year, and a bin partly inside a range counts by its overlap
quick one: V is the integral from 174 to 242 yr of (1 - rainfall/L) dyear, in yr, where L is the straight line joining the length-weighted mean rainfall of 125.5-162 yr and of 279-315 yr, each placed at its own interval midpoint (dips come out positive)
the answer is 3.7 yr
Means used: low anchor 344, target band 372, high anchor 467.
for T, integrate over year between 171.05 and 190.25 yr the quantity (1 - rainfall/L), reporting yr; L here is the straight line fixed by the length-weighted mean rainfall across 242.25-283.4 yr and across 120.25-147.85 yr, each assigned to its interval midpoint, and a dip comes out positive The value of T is -3.9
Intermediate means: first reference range 331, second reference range 371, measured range 415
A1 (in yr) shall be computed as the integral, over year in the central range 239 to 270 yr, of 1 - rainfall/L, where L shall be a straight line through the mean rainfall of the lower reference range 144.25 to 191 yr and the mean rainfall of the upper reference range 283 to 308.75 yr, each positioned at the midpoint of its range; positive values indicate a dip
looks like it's 8.9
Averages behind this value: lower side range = 391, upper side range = 471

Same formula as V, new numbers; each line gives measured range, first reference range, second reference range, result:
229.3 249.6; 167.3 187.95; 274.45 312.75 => 9.1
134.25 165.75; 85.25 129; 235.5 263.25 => -3.2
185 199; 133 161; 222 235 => -3.5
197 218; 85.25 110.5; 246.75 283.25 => -1.7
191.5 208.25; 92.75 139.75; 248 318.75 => -1.0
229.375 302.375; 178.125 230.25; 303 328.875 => 8.1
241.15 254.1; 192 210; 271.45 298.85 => 5.6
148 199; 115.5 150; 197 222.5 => -4.0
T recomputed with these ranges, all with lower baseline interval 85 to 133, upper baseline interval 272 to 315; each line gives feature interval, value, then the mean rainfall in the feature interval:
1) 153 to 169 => -0.4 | 384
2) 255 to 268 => 1.8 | 382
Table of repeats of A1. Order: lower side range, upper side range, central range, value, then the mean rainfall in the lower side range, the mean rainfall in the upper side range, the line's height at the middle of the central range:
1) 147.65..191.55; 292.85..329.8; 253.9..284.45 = 1.19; 396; 454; 437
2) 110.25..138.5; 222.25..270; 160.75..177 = -3.93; 330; 310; 323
